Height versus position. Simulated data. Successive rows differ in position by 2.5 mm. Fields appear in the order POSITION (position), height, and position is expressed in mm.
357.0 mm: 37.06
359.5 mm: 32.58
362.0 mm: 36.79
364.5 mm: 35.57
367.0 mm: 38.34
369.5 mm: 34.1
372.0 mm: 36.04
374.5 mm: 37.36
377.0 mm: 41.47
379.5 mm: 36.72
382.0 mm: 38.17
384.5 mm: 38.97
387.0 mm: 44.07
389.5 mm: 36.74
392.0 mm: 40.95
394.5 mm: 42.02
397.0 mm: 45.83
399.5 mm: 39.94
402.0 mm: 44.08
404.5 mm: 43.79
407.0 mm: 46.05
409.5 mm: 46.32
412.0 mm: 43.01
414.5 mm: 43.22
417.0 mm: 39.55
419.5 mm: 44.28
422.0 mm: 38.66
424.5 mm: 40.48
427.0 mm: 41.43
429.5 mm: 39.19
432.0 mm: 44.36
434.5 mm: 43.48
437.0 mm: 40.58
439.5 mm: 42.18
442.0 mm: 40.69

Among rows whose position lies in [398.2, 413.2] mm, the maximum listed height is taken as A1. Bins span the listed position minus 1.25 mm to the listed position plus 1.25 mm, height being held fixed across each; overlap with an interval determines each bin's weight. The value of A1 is 46.32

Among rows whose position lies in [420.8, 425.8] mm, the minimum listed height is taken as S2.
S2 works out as 38.66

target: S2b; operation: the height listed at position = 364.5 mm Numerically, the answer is 35.57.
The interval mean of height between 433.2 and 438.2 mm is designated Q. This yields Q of 42.1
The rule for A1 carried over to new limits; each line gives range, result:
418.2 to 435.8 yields 44.36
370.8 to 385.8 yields 41.47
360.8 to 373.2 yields 38.34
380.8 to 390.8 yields 44.07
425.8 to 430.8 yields 41.43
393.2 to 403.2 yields 45.83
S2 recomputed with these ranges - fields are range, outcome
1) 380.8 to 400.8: 36.74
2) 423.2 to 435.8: 39.19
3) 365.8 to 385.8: 34.1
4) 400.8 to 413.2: 43.01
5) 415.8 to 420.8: 39.55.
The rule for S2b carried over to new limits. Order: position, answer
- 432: 44.36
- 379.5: 36.72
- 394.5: 42.02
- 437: 40.58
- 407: 46.05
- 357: 37.06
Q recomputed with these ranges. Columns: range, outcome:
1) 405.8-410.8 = 46.2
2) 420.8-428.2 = 40.2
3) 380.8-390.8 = 39.5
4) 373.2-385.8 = 38.6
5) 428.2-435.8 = 42.3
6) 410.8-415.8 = 43.1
